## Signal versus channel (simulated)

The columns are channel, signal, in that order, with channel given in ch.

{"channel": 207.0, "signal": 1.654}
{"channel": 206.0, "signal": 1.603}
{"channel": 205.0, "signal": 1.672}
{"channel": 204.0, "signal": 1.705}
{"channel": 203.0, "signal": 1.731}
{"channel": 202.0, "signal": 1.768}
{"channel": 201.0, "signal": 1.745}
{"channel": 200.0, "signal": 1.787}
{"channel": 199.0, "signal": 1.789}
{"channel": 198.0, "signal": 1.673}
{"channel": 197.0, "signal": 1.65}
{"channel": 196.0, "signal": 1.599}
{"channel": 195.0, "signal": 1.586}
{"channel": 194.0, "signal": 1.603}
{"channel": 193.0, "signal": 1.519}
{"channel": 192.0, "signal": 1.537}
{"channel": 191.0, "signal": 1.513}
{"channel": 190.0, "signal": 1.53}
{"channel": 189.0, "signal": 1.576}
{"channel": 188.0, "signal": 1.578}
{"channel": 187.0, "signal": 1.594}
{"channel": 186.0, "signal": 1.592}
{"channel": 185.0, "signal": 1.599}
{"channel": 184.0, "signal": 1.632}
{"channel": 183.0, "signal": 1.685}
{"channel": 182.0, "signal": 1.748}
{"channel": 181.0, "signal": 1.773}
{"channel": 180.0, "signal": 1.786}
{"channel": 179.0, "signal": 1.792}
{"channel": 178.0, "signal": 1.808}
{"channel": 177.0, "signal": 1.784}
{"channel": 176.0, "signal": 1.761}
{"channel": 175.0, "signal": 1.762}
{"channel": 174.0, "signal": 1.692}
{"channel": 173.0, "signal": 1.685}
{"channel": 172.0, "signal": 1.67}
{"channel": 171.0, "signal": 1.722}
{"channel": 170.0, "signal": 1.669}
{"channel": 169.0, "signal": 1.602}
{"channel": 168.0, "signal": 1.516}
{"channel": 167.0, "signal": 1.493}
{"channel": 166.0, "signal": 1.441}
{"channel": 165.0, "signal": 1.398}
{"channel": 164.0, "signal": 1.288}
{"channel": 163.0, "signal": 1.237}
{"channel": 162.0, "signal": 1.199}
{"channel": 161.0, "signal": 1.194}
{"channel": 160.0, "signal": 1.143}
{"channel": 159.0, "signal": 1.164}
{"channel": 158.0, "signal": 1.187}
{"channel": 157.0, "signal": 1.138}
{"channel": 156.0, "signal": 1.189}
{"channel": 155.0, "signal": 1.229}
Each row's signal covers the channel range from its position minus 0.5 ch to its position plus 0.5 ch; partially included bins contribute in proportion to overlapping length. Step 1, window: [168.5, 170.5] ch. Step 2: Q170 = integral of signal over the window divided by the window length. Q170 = 1.64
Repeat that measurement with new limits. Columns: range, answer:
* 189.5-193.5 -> 1.52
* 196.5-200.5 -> 1.72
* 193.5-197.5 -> 1.61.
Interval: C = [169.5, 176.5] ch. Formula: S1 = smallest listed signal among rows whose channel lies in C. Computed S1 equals 1.669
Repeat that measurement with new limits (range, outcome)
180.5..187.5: 1.592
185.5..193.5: 1.513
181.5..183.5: 1.685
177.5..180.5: 1.786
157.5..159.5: 1.164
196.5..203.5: 1.65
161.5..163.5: 1.199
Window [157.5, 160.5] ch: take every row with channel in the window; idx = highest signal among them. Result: 1.187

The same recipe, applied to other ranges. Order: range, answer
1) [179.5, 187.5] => 1.786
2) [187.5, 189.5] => 1.578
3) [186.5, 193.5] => 1.594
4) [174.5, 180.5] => 1.808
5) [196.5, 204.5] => 1.789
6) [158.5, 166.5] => 1.441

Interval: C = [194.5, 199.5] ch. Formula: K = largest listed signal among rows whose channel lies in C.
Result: 1.789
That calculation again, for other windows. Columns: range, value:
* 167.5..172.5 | 1.722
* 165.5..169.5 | 1.602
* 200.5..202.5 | 1.768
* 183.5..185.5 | 1.632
